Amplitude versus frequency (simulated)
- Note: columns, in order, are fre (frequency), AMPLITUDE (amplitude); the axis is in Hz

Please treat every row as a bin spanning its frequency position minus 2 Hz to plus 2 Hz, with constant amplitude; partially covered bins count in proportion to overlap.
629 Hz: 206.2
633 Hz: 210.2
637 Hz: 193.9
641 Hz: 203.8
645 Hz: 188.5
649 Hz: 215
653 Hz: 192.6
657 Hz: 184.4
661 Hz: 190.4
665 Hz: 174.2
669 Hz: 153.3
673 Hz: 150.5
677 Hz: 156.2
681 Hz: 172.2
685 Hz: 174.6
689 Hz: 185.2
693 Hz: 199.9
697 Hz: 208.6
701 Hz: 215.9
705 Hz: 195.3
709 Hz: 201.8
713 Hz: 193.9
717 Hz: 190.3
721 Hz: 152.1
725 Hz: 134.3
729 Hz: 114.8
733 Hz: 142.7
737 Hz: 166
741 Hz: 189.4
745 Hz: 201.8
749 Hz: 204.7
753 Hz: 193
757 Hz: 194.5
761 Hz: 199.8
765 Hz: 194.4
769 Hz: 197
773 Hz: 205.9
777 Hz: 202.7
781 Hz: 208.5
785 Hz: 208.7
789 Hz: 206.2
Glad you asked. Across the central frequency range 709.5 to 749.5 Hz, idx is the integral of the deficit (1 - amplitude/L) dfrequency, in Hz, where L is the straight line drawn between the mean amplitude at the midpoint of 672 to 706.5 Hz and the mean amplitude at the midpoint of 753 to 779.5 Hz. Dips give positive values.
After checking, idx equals 4.9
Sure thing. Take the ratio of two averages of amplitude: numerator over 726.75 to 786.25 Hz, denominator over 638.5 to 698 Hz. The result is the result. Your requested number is 1.0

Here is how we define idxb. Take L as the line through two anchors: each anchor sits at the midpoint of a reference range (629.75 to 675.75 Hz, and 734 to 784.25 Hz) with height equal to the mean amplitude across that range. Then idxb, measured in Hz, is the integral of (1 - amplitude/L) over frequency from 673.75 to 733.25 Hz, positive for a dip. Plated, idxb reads 4.6 Hz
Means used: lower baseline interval 187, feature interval 176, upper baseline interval 196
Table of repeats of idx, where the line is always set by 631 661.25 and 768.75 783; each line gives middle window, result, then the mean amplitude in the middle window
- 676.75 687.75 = 1.6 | 171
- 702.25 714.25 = 0.2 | 198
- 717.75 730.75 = 4.0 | 140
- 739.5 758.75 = 0.6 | 197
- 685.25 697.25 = 0.4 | 193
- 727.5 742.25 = 3.6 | 153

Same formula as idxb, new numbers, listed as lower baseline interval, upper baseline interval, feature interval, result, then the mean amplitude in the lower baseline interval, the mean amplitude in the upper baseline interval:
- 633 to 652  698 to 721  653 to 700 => 4.6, 201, 196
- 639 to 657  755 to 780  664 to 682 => 3.5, 198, 199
